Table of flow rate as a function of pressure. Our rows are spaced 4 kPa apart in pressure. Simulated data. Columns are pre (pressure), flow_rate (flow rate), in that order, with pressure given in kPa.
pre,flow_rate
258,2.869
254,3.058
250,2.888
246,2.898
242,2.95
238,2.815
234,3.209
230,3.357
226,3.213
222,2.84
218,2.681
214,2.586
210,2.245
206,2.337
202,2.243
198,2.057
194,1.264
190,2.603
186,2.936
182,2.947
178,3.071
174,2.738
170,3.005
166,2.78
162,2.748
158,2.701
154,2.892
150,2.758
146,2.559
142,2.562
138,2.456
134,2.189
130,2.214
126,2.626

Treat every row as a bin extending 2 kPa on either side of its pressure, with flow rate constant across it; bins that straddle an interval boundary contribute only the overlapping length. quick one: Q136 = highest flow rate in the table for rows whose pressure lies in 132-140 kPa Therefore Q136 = 2.456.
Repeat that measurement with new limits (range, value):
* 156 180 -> 3.071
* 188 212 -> 2.603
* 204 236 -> 3.357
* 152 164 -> 2.892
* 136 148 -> 2.562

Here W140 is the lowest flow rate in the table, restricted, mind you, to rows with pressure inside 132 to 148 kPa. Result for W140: 2.189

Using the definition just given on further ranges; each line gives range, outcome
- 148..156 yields 2.758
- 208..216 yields 2.245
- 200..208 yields 2.243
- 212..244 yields 2.586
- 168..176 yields 2.738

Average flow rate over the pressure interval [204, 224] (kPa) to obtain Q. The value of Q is 2.54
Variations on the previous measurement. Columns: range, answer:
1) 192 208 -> 1.98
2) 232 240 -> 3.01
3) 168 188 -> 2.94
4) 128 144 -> 2.36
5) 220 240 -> 3.09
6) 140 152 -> 2.63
